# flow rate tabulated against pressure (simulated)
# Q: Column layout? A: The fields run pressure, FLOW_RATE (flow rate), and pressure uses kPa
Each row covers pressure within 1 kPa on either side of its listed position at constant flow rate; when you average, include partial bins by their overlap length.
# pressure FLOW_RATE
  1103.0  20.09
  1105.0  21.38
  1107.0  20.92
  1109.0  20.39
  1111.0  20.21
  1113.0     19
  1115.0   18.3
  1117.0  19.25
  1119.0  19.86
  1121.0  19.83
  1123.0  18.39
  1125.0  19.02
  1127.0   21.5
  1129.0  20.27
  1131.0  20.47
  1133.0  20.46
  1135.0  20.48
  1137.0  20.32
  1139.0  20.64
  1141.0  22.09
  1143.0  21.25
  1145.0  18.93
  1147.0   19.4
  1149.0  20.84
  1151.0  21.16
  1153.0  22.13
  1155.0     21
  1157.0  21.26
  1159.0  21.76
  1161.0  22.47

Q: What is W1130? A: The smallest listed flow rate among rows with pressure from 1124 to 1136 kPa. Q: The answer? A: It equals 19.02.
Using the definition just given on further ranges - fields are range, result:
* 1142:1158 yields 18.93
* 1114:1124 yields 18.3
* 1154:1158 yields 21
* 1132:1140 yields 20.32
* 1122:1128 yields 18.39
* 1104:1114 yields 19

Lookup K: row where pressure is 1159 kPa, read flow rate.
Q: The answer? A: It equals 21.76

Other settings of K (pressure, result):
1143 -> 21.25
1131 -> 20.47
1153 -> 22.13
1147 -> 19.4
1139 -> 20.64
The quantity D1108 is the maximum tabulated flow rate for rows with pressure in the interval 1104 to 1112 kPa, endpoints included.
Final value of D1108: 21.38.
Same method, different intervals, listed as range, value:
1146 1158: 22.13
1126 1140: 21.5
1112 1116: 19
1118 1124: 19.86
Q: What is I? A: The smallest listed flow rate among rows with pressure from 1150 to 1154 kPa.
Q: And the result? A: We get 21.16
